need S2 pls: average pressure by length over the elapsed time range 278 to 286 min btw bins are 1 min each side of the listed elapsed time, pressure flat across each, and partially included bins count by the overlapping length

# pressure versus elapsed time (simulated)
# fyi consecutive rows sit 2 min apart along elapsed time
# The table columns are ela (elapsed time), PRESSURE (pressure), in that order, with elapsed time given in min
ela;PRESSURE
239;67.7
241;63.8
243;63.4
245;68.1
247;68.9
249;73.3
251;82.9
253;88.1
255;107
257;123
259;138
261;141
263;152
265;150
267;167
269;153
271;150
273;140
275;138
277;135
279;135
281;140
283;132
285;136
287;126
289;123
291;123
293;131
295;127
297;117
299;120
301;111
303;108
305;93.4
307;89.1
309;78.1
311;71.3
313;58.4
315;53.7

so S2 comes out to 136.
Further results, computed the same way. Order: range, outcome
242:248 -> 66.8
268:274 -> 148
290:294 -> 127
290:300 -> 124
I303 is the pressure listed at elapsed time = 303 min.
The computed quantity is 108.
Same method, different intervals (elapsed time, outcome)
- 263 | 152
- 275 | 138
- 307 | 89.1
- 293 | 131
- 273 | 140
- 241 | 63.8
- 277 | 135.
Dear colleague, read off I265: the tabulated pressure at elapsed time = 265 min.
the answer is 150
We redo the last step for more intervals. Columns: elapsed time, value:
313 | 58.4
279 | 135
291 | 123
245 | 68.1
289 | 123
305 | 93.4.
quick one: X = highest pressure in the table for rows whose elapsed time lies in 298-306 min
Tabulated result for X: 120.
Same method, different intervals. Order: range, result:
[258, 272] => 167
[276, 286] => 140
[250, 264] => 152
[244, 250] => 73.3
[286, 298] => 131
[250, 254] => 88.1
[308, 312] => 78.1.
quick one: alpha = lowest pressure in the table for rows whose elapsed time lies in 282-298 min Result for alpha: 117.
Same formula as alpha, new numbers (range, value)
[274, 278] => 135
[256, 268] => 123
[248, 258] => 73.3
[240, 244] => 63.4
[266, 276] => 138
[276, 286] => 132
